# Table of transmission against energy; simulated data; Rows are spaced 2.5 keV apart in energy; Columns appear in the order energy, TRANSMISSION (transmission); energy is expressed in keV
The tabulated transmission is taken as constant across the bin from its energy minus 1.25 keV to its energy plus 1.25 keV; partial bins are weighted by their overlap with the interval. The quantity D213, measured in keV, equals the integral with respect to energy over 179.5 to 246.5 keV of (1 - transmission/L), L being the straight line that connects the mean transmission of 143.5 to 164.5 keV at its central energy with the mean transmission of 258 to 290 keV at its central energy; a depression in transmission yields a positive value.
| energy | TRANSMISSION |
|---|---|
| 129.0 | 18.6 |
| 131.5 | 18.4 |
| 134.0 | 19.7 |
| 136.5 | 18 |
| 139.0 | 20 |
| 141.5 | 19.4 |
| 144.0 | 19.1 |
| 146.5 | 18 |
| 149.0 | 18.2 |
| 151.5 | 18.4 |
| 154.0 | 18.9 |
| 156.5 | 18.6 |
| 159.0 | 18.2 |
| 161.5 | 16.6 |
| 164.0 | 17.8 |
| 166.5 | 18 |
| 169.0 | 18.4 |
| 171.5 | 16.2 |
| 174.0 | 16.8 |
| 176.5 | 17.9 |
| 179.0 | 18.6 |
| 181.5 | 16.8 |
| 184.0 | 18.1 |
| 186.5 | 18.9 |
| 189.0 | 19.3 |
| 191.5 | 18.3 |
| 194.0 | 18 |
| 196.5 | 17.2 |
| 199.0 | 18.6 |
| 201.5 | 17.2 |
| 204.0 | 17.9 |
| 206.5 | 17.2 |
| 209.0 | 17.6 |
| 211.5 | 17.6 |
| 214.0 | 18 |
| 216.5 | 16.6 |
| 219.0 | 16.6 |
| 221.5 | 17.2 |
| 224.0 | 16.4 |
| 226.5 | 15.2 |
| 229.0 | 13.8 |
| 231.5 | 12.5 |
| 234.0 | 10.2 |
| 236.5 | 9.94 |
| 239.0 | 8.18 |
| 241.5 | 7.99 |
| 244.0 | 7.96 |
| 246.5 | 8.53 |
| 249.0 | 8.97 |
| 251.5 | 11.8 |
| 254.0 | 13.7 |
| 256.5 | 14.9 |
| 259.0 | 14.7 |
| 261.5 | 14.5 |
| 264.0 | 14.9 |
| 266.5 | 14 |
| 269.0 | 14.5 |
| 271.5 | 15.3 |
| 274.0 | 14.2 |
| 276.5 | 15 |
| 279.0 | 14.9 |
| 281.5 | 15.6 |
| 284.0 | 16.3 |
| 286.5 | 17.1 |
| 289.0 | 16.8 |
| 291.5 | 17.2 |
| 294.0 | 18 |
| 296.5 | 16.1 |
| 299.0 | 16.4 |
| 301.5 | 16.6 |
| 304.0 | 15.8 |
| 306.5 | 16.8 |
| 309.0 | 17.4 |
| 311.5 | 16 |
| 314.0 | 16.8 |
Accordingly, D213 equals 5.5 keV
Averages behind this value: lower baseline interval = 18.2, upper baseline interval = 15.2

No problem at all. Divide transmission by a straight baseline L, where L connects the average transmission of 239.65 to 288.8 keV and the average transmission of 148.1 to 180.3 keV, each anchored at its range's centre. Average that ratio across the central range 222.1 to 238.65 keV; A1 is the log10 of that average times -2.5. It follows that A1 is 0.16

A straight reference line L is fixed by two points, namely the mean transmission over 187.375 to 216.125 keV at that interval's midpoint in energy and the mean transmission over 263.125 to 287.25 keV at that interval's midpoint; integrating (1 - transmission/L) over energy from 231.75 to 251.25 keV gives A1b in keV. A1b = 8.6 keV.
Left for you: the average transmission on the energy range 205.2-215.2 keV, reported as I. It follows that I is 17.6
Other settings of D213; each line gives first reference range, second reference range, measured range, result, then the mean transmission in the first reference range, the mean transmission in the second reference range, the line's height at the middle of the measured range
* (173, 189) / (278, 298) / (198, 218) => 0.1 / 18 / 16.5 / 17.6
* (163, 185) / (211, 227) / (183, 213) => -1.4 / 17.6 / 16.8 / 17.2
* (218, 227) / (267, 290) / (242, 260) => 5.2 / 16.4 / 15.5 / 15.9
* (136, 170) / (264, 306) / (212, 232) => 1.3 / 18.4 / 15.9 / 17.1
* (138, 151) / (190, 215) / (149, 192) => 0.9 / 18.9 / 17.8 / 18.4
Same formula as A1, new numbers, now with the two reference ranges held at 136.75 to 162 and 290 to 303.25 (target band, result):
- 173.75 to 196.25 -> 0.003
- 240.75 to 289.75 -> 0.252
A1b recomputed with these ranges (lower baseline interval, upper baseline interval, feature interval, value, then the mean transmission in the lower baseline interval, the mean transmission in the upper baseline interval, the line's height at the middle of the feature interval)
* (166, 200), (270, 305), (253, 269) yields 2.02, 17.9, 16.1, 16.6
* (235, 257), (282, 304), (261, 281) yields -1.69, 10.1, 16.7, 13.6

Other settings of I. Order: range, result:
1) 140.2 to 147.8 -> 18.8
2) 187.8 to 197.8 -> 18.2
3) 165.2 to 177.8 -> 17.5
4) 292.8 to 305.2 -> 16.6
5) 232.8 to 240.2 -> 9.44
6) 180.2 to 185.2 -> 17.5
